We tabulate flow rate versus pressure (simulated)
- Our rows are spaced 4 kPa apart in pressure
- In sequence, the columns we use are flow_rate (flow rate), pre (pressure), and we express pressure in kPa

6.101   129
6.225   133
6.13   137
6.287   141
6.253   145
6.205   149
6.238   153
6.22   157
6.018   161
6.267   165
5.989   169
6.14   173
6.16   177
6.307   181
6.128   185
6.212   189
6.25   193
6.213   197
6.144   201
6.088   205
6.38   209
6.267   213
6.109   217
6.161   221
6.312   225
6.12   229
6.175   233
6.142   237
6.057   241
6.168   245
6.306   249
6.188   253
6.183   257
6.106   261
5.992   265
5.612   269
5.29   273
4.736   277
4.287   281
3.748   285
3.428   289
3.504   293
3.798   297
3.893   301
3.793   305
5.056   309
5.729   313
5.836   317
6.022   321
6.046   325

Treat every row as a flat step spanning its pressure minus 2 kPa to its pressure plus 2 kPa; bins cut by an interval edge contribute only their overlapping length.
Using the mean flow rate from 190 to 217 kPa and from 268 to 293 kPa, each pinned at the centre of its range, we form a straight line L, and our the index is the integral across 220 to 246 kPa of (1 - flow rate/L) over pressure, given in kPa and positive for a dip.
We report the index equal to -3.1 kPa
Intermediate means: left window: 6.21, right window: 4.39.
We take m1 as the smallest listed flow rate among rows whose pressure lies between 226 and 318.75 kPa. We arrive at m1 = 3.428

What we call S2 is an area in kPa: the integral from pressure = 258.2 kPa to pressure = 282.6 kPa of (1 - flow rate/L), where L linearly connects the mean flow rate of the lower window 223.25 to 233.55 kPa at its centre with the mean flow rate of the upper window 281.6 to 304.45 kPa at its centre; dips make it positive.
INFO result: -4.1 kPa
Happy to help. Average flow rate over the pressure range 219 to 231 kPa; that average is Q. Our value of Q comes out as 6.2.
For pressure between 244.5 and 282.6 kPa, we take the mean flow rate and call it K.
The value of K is 5.68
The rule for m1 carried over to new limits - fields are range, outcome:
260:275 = 5.29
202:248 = 6.057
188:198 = 6.212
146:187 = 5.989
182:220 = 6.088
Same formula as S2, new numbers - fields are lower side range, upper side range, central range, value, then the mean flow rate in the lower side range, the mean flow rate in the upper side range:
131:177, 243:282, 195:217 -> -0.9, 6.18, 5.72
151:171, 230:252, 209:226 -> -0.2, 6.15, 6.17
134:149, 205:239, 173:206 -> 0.1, 6.22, 6.2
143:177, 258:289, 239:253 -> -2.3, 6.17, 5.04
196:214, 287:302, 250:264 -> -4.3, 6.22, 3.64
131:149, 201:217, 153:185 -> 0.3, 6.22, 6.22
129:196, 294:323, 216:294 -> -2.9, 6.19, 4.83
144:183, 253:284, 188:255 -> -4.9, 6.18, 5.45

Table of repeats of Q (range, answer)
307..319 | 5.54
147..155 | 6.22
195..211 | 6.21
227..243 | 6.12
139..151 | 6.25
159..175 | 6.1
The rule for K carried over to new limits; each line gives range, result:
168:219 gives 6.19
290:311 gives 3.98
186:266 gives 6.18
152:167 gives 6.18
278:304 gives 3.81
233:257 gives 6.17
